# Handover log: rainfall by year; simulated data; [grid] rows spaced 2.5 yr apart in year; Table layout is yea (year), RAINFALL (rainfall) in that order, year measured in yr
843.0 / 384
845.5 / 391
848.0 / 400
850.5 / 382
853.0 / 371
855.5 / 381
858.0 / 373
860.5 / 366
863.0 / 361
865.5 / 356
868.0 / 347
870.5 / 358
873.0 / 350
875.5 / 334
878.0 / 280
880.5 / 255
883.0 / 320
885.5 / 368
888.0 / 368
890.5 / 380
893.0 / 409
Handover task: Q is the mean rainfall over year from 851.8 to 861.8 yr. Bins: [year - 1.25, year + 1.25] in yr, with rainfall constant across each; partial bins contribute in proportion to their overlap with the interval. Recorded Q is 373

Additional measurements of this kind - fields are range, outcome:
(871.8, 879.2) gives 321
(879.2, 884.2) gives 287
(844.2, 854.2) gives 386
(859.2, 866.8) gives 361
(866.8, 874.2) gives 352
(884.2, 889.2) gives 368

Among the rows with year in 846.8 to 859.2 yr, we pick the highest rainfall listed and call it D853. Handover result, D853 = 400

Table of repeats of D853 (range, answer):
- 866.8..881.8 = 358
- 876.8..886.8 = 368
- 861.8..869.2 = 361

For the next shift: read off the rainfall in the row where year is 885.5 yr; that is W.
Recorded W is 368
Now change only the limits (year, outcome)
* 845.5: 391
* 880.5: 255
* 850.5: 382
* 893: 409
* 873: 350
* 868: 347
